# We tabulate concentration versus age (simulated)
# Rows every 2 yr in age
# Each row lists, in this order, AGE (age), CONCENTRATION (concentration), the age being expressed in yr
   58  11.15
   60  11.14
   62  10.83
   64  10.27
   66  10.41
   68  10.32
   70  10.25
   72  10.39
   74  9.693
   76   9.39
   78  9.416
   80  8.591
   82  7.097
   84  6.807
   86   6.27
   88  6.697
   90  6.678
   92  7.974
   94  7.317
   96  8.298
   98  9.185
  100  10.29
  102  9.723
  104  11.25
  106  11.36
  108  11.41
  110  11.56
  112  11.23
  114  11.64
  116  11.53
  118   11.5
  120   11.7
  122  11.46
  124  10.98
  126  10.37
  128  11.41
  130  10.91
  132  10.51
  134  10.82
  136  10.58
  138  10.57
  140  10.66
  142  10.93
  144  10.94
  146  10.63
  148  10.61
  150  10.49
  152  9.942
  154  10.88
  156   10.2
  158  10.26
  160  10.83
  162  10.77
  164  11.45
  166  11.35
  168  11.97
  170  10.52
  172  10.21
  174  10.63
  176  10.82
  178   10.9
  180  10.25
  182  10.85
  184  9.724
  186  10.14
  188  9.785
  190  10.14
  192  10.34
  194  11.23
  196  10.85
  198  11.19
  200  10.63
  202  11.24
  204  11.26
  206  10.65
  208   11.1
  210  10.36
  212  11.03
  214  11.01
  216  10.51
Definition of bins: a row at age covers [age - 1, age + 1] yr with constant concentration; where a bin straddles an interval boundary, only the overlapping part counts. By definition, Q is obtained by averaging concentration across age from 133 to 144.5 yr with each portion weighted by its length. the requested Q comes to 10.7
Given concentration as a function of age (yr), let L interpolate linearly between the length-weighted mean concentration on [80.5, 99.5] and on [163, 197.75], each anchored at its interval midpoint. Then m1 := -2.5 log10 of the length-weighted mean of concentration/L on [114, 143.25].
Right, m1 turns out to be -0.24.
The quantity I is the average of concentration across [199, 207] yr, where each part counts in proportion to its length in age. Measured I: 10.9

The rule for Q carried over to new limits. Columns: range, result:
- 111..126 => 11.4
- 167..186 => 10.6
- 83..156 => 10.1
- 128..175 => 10.7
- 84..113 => 9.15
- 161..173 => 11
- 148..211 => 10.7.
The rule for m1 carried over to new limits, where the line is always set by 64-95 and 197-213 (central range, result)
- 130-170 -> -0.092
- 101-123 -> -0.228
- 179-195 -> 0.029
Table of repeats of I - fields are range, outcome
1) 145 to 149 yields 10.6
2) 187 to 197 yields 10.5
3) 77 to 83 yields 8.37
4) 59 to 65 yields 10.7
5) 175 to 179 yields 10.9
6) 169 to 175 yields 10.5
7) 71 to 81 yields 9.5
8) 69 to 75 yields 10.1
